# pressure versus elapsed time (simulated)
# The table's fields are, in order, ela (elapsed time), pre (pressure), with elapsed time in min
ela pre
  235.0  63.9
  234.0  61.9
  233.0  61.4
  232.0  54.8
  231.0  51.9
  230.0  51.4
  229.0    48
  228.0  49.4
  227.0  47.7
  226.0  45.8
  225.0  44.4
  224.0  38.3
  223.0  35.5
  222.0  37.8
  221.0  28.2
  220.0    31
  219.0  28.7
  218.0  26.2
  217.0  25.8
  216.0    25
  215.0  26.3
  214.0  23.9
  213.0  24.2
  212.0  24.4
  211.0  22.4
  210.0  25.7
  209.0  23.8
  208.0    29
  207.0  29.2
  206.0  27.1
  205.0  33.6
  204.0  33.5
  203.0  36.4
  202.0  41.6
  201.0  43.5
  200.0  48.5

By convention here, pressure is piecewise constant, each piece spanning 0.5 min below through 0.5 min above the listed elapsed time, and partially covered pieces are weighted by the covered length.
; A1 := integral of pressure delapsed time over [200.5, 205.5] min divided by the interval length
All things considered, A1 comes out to 37.7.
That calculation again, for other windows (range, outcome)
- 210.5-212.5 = 23.4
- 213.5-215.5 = 25.1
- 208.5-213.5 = 24.1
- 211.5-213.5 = 24.3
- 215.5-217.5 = 25.4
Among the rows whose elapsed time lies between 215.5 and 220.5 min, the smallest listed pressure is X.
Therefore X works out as 25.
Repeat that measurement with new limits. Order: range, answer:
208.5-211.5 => 22.4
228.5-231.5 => 48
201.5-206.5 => 27.1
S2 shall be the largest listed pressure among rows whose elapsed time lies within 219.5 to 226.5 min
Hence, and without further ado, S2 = 45.8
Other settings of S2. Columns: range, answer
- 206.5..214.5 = 29.2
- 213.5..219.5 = 28.7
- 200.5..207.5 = 43.5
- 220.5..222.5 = 37.8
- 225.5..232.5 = 54.8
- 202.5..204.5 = 36.4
